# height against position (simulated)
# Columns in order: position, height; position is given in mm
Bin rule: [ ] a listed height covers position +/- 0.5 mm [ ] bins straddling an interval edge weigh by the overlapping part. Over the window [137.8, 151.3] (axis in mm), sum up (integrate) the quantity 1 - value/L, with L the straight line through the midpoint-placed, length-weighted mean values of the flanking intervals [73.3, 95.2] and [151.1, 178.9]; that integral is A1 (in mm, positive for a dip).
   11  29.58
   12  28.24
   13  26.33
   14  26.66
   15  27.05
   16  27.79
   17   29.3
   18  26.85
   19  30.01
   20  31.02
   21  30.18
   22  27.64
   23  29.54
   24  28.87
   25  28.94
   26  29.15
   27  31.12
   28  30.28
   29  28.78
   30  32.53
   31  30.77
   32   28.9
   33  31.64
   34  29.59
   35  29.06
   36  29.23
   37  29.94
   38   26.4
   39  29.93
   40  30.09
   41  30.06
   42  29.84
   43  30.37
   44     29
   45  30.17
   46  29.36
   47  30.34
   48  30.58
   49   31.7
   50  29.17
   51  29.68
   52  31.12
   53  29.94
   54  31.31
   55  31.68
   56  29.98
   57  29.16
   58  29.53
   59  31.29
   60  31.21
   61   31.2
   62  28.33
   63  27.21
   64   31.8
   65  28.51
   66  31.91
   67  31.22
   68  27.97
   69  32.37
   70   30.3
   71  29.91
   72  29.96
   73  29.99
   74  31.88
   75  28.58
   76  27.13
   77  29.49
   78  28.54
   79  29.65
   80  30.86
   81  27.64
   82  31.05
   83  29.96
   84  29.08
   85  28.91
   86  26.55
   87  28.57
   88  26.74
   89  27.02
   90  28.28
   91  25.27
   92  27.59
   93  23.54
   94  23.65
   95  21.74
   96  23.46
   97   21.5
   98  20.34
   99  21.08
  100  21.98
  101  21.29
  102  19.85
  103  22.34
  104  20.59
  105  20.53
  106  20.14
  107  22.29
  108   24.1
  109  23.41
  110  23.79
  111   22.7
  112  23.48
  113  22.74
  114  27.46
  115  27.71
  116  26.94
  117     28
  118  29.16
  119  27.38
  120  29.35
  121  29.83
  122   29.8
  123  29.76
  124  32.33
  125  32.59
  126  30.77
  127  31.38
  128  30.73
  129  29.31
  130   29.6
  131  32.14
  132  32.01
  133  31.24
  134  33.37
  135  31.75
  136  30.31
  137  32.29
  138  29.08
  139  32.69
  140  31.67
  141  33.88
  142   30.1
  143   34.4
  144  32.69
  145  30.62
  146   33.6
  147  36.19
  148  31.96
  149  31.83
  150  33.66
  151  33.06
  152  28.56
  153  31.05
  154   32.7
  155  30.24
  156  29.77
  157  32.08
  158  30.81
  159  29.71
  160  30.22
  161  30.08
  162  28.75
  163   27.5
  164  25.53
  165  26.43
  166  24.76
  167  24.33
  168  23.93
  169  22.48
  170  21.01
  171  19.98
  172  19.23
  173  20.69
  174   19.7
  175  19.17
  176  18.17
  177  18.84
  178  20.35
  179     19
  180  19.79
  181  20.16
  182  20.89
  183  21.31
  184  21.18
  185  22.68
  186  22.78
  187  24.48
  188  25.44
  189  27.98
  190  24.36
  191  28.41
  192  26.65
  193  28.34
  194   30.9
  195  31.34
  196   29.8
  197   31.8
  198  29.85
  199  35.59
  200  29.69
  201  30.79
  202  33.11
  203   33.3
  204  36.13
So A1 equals -3.4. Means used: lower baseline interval 27.9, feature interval 32.6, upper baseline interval 25.4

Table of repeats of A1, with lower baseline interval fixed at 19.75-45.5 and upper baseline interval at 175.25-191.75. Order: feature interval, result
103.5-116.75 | 1.2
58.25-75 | -1.3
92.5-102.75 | 1.8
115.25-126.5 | -1.9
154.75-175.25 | -2.1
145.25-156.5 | -3.8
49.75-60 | -0.6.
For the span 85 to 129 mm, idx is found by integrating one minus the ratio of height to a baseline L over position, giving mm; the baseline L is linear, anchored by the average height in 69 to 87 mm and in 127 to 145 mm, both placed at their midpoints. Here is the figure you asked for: 7.09 mm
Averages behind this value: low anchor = 29.4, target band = 25.6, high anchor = 31.6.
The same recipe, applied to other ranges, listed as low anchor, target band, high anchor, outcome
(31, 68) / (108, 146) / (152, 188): -4.8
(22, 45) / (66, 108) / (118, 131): 5.1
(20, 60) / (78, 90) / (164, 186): -0.7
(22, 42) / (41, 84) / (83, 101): -4.3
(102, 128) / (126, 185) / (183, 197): -2.9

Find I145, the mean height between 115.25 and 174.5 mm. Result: 29.4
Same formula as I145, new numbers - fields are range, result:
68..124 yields 26.3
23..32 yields 30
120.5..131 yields 30.7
